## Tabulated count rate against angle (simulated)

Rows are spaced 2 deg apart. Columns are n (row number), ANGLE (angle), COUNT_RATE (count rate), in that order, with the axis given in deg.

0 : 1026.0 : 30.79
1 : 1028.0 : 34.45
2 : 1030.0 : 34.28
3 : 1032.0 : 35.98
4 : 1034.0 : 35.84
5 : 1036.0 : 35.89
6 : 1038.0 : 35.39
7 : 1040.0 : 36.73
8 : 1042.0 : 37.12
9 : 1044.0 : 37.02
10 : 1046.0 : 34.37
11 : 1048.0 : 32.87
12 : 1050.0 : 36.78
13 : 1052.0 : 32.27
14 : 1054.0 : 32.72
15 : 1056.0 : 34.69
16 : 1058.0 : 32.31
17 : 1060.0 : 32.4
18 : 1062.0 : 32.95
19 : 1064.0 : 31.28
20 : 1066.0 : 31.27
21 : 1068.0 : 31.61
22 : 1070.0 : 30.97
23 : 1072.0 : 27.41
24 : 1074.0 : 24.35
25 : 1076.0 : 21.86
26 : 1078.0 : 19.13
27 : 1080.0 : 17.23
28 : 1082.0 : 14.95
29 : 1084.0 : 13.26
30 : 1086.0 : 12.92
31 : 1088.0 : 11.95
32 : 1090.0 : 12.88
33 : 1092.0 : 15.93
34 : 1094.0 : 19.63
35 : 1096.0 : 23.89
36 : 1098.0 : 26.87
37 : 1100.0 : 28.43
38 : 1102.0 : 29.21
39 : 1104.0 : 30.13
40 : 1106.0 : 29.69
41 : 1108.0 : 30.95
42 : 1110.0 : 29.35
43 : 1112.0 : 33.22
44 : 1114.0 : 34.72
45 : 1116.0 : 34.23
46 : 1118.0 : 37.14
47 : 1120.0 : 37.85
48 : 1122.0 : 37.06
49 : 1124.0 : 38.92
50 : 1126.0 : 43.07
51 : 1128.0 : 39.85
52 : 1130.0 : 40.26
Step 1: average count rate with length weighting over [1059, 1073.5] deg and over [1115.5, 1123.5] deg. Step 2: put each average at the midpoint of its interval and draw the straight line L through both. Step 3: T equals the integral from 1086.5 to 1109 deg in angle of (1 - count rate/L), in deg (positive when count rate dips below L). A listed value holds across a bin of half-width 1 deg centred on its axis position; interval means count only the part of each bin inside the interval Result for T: 7.3 deg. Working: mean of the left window 30.9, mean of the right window 36.9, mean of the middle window 23.4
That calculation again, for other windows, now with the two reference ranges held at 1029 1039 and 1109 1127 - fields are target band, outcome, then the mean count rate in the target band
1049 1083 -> 6.9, 28.5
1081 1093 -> 7.4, 13.6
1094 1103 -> 2.4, 26.3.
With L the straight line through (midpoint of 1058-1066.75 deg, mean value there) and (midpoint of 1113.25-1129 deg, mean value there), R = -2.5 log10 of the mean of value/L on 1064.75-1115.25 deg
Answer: 0.40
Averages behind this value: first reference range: 32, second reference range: 37.9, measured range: 24.2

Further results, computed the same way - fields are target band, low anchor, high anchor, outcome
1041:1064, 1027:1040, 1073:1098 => -0.179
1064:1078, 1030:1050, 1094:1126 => 0.233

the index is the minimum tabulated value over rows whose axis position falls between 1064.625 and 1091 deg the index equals 11.95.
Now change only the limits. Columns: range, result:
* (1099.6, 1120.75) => 28.43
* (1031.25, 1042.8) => 35.39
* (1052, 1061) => 32.27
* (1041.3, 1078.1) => 19.13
